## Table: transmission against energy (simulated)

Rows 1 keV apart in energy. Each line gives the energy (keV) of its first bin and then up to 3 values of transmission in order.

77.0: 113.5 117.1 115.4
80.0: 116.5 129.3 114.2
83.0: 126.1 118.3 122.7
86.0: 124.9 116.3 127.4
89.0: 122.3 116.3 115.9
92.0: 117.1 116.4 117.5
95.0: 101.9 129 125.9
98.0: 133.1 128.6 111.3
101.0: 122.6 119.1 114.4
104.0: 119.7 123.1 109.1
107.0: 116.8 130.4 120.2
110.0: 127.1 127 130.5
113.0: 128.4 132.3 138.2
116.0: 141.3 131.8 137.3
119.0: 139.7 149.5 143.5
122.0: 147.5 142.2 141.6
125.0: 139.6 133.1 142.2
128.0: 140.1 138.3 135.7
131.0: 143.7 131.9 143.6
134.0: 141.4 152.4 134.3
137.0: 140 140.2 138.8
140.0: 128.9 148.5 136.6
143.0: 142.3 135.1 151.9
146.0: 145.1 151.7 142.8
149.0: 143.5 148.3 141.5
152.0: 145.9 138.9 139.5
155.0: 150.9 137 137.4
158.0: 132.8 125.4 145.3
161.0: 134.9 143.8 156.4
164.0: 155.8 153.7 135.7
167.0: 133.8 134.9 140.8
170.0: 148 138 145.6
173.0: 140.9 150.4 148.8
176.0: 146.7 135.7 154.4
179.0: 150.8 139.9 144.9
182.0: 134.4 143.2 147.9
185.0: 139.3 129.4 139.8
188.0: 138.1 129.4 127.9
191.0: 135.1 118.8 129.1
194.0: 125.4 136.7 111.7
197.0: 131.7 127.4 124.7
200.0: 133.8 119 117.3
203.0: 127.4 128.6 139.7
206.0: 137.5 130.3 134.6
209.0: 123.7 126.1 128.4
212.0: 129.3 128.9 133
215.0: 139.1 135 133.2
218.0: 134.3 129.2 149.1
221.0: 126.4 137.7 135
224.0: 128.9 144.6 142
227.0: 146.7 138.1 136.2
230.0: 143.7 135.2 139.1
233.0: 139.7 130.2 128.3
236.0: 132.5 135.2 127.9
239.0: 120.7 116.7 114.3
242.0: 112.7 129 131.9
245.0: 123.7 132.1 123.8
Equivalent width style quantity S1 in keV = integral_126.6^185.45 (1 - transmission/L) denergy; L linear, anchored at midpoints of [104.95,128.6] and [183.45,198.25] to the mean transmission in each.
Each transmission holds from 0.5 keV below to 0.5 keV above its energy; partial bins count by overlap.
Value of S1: -4.3 keV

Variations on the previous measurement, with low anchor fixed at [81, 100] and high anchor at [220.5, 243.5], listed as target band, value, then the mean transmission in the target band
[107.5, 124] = -1.72 keV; 136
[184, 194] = -0.28 keV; 132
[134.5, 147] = -1.68 keV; 142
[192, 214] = 0.31 keV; 128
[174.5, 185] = -1.35 keV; 144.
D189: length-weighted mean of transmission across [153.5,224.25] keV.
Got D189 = 136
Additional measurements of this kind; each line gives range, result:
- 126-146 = 140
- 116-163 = 141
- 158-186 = 143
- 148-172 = 142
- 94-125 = 129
